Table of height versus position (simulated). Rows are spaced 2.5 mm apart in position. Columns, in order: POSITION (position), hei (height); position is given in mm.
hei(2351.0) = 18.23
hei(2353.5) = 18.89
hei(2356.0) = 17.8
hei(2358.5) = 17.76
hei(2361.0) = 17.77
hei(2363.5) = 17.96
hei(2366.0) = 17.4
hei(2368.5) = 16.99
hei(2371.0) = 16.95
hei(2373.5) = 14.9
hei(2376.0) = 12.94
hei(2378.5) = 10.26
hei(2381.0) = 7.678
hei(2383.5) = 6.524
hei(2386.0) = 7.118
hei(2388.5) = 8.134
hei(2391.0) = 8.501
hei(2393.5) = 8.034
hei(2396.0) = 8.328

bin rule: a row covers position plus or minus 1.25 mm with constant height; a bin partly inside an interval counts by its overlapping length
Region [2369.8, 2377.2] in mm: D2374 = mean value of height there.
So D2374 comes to 14.9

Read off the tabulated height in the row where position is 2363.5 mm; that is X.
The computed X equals 17.96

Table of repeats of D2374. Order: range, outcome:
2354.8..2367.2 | 17.7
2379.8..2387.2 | 7.1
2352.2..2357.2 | 18.3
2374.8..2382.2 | 10.3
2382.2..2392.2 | 7.57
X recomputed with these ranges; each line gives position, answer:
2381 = 7.678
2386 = 7.118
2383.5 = 6.524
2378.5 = 10.26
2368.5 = 16.99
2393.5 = 8.034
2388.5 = 8.134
